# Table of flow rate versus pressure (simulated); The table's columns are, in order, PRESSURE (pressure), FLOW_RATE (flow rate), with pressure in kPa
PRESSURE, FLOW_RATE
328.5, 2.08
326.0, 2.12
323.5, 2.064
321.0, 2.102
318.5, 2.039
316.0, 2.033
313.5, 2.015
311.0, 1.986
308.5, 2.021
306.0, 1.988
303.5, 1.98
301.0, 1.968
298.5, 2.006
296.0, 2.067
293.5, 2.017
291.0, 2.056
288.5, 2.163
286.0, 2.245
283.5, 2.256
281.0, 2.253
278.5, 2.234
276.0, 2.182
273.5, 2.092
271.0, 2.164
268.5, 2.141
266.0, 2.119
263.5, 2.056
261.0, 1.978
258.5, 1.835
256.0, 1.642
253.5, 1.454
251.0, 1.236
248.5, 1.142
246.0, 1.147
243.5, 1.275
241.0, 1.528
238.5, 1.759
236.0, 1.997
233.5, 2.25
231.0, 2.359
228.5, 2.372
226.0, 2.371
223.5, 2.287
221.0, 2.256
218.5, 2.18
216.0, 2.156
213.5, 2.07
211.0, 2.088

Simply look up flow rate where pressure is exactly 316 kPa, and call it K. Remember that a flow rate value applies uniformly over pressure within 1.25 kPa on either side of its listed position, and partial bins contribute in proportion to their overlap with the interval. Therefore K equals 2.033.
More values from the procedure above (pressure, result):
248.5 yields 1.142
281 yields 2.253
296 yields 2.067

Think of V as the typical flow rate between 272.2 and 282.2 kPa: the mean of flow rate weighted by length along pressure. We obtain 2.19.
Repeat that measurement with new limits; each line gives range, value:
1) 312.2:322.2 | 2.05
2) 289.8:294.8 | 2.04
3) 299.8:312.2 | 1.99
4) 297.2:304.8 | 1.99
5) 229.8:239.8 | 2.09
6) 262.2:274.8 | 2.11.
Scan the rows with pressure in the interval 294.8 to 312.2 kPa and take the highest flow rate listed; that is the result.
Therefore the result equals 2.067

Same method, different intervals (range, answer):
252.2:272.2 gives 2.164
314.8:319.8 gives 2.039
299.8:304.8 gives 1.98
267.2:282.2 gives 2.253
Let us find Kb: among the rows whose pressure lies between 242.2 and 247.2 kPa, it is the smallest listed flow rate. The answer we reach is 1.147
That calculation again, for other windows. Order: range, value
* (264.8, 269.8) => 2.119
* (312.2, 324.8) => 2.015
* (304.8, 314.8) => 1.986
